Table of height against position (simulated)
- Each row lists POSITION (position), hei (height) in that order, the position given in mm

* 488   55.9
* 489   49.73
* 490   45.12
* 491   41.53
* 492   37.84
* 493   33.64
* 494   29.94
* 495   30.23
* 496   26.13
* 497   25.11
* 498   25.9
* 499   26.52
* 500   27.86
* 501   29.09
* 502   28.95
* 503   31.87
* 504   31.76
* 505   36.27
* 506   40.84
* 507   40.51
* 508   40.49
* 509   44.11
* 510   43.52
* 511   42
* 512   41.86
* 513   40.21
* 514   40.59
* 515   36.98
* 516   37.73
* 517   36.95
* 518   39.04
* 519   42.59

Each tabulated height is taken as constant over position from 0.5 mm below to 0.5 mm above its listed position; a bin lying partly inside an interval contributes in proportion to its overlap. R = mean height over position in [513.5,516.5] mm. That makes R 38.4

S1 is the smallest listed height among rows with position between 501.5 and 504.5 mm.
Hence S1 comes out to 28.95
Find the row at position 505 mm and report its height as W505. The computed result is 36.27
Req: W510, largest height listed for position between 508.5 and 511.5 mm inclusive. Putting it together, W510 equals 44.11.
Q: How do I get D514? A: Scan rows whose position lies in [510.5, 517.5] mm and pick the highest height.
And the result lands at 42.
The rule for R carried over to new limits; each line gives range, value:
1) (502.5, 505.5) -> 33.3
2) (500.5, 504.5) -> 30.4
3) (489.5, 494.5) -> 37.6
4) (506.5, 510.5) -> 42.2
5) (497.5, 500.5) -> 26.8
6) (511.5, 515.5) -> 39.9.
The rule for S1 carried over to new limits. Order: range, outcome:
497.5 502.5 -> 25.9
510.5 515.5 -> 36.98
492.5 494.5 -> 29.94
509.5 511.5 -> 42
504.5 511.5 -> 36.27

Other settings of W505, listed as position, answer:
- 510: 43.52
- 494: 29.94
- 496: 26.13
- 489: 49.73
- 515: 36.98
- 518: 39.04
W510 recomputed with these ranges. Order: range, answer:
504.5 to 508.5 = 40.84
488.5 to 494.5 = 49.73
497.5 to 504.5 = 31.87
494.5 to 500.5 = 30.23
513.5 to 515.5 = 40.59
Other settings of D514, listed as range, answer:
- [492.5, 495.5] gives 33.64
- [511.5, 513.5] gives 41.86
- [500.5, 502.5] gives 29.09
